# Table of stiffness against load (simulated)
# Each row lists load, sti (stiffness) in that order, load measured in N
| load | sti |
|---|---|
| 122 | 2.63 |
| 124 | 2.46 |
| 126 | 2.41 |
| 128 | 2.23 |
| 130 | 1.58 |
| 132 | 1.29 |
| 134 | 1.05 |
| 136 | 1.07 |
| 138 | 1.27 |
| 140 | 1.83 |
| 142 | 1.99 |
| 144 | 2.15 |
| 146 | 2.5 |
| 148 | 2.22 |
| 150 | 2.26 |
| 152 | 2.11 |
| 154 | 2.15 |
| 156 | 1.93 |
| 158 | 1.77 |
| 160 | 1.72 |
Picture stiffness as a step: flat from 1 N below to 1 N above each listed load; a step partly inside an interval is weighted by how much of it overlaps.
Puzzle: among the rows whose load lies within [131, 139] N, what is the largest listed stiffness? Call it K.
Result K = 1.29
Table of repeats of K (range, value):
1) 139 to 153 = 2.5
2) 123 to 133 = 2.46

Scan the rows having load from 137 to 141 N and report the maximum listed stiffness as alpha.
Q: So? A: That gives 1.83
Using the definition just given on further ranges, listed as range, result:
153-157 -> 2.15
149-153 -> 2.26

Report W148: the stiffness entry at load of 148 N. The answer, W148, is 2.22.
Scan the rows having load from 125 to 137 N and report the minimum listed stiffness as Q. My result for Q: 1.05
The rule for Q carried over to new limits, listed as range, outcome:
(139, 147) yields 1.83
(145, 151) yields 2.22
